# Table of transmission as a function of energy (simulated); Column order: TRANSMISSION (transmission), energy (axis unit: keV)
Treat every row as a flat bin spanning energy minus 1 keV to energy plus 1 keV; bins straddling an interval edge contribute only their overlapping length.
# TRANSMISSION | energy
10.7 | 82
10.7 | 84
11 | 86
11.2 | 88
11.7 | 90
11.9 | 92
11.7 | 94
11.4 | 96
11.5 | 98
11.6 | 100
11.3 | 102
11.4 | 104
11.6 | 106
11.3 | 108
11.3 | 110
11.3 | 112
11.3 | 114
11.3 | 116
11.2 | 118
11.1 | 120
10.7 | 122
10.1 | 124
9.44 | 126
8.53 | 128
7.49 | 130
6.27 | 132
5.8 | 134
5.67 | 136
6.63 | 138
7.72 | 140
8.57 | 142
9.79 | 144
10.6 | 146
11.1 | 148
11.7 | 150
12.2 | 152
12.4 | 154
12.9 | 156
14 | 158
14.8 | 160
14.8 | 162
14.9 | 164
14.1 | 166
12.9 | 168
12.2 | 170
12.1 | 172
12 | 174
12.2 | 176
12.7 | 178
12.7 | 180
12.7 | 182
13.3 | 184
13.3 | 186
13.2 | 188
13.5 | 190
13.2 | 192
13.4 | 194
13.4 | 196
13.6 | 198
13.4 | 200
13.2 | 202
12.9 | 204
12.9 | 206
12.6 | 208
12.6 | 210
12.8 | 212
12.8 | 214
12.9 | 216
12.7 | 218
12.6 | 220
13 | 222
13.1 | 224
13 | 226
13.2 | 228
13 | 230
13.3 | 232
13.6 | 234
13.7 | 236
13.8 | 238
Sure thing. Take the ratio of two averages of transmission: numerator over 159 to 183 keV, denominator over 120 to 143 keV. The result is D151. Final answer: 1.6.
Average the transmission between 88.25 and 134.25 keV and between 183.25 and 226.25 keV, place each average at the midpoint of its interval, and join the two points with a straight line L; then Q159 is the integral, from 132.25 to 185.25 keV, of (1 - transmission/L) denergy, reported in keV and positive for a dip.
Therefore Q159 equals 1.8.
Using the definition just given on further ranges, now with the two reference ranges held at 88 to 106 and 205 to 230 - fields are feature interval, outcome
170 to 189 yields -0.3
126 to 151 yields 7.6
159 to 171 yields -1.6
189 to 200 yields -0.7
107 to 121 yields 0.6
